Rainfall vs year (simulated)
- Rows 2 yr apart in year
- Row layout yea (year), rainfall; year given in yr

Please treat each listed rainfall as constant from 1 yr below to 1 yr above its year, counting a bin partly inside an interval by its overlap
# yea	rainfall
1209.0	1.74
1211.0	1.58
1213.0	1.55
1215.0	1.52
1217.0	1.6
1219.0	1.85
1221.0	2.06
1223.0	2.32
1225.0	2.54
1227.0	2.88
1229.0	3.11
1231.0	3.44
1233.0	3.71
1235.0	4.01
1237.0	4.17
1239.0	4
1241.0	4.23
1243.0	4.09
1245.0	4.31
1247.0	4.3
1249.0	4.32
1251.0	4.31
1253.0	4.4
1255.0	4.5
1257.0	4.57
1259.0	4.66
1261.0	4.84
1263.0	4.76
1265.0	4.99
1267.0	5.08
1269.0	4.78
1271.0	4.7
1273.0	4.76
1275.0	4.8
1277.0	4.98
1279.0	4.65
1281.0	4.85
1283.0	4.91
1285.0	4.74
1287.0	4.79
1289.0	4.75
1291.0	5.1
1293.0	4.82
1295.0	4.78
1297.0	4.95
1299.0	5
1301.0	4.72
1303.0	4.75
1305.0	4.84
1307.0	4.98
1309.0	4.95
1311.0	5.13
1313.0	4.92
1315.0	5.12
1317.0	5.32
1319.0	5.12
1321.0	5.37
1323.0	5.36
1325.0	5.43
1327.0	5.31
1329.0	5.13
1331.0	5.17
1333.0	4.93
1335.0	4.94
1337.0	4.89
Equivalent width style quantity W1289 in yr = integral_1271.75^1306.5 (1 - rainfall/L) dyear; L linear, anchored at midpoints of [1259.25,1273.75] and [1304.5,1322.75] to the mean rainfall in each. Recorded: 0.9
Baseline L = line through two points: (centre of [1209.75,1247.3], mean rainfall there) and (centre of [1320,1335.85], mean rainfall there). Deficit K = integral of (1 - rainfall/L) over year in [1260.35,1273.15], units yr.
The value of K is -3.4 yr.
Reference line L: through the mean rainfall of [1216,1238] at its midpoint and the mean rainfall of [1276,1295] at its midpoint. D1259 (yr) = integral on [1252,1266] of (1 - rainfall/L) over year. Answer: -2.6 yr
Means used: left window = 2.88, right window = 4.84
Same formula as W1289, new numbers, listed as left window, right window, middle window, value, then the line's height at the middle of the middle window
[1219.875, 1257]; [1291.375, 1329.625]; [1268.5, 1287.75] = -1.49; 4.46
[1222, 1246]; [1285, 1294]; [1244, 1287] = -3.92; 4.3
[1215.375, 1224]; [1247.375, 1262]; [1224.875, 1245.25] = -4.33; 3.06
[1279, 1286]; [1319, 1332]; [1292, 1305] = 0.38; 4.98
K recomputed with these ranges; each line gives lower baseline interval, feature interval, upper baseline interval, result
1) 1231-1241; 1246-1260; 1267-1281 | -0.3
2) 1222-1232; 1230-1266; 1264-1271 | -3.8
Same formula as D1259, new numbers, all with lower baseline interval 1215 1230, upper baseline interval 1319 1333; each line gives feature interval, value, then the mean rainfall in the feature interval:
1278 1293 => -2.7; 4.83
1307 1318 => -0.5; 5.08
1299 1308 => -0.5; 4.84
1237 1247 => -4.7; 4.17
